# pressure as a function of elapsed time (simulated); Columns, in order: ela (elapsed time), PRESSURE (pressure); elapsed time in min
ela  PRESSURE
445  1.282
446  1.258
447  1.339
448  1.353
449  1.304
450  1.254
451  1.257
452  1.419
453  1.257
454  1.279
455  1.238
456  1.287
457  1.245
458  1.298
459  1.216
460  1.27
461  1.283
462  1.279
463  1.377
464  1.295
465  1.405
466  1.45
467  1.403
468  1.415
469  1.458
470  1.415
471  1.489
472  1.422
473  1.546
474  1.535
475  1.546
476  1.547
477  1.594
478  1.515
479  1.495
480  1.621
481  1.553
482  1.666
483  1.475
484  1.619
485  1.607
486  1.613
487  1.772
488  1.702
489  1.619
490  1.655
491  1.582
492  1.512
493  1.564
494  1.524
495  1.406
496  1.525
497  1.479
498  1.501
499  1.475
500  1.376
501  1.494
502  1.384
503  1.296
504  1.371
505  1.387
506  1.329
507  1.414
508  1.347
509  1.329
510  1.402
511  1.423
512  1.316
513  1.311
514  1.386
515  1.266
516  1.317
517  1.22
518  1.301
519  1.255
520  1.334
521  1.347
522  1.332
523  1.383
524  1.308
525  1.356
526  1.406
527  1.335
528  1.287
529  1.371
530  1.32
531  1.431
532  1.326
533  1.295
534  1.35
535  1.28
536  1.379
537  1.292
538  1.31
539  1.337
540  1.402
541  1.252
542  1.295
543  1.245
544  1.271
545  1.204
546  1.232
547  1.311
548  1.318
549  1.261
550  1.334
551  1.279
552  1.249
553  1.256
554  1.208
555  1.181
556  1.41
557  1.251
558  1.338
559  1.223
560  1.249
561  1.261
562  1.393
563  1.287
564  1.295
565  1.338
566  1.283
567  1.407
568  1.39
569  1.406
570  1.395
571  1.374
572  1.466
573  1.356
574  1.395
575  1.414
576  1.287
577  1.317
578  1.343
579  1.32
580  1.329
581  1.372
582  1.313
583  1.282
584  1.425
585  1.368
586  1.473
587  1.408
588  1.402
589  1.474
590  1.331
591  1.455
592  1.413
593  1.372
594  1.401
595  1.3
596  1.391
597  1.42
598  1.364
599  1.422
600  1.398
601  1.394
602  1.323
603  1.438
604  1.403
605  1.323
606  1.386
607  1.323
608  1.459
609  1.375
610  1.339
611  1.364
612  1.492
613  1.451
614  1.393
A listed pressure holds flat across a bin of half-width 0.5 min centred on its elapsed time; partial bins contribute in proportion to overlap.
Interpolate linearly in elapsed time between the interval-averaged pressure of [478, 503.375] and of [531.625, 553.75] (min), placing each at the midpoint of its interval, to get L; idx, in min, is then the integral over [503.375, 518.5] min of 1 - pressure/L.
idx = 1.1 min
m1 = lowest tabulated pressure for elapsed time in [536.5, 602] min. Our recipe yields 1.181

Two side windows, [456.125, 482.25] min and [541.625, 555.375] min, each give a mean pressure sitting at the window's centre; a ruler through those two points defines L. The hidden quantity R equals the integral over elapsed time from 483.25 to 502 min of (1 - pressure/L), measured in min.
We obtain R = -2.3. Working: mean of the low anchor 1.43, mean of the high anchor 1.26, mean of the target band 1.55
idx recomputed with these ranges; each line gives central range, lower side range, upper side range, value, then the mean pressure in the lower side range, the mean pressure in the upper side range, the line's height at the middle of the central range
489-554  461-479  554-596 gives 2.1 min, 1.45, 1.35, 1.4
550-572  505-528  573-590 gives 0.8 min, 1.34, 1.37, 1.36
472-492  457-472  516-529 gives -3.5 min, 1.36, 1.32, 1.35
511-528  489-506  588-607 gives 1.5 min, 1.47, 1.39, 1.45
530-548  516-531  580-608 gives 0.4 min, 1.33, 1.38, 1.34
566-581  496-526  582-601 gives 0.2 min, 1.36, 1.39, 1.39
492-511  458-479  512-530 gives -0.9 min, 1.42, 1.32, 1.36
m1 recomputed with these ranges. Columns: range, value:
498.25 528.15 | 1.22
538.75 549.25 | 1.204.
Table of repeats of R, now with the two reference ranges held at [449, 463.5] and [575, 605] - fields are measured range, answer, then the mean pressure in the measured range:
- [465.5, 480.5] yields -2.33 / 1.5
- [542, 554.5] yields 0.77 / 1.27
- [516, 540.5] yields 0.05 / 1.33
